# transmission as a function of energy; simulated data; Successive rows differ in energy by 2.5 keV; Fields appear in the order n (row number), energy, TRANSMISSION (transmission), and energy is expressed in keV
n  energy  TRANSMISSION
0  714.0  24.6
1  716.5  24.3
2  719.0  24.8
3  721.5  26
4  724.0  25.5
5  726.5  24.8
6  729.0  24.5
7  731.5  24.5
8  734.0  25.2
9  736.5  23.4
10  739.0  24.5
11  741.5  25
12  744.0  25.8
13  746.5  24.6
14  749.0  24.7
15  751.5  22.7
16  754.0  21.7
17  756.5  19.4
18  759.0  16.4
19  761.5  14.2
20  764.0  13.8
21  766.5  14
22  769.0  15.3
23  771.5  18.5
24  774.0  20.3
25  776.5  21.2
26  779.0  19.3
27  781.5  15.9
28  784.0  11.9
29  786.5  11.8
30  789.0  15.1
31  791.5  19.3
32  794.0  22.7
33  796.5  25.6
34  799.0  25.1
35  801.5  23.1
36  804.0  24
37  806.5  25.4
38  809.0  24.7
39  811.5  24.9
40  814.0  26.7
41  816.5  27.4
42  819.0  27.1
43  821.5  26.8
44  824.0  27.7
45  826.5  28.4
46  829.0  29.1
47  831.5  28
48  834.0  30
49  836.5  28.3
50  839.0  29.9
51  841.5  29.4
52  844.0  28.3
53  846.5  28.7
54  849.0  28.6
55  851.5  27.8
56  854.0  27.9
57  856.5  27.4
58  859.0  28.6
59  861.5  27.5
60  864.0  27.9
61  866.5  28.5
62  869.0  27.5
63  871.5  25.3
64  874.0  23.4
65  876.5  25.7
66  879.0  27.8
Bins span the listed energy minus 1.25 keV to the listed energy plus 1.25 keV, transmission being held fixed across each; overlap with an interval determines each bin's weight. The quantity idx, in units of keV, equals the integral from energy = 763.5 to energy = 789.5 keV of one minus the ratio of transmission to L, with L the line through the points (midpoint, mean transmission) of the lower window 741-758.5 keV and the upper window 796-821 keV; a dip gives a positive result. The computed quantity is 8.54 keV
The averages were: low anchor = 23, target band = 16.2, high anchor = 25.4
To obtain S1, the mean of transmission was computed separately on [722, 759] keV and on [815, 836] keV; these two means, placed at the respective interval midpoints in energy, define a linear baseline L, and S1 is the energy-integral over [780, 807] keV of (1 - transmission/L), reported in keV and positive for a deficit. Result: 6.8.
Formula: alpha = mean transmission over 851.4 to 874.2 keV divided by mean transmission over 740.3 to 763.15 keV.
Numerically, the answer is 1.3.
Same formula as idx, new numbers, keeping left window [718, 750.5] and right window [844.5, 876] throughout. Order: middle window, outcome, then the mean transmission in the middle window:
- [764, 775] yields 3.87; 16.6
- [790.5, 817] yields 1.88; 24.4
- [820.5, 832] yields -0.56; 28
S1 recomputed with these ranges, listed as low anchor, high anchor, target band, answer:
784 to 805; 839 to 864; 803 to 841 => -4.95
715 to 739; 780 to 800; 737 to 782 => 3.28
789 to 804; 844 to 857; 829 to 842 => -1.23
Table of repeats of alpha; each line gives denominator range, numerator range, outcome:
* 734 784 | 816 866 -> 1.42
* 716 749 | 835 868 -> 1.14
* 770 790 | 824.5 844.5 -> 1.73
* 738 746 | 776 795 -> 0.67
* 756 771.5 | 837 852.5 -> 1.85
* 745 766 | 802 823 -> 1.32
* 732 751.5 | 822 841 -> 1.17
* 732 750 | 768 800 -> 0.75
